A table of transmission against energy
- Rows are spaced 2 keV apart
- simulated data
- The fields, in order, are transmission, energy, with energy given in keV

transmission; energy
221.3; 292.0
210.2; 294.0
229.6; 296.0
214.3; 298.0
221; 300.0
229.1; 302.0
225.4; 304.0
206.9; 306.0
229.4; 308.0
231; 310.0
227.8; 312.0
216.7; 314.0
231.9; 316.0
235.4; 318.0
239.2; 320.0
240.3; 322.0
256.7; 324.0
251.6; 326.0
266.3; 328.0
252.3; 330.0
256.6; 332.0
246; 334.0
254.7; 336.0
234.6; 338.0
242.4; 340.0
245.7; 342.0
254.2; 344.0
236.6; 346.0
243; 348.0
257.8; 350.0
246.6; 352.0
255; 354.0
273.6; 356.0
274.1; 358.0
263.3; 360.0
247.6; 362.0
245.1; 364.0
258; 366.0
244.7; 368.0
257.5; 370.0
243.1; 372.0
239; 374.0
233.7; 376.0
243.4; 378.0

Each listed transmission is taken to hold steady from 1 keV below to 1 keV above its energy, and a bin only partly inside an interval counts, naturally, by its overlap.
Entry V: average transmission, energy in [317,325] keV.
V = 243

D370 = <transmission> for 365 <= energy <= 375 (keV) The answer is 248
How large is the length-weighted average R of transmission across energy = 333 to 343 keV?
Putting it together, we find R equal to 245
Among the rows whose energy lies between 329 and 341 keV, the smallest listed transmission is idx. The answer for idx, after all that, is 234.6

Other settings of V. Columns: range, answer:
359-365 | 252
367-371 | 251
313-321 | 231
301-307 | 220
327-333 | 258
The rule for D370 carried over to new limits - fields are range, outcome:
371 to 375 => 241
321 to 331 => 253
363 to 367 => 252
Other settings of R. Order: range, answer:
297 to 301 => 218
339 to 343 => 244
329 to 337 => 252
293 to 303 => 221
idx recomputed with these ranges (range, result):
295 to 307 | 206.9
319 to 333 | 239.2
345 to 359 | 236.6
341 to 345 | 245.7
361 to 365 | 245.1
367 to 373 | 243.1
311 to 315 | 216.7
